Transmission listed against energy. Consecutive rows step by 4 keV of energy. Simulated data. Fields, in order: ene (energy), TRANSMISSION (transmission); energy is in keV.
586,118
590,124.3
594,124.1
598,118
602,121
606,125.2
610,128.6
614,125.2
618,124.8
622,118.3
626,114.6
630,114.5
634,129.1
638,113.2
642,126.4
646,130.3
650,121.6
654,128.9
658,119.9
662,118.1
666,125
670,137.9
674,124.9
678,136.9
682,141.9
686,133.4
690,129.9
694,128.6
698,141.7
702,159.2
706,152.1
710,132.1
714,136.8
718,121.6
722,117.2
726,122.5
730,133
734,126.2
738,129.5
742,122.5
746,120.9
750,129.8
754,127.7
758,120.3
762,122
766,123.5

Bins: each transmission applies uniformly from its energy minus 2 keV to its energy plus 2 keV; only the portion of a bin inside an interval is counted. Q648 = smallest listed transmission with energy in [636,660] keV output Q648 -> 113.2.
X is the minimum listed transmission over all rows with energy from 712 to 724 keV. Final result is 117.2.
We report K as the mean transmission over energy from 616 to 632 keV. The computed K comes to 118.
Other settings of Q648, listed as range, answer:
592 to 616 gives 118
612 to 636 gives 114.5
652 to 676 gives 118.1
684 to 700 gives 128.6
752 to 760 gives 120.3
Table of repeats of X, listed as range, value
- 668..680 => 124.9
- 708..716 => 132.1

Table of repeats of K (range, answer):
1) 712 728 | 125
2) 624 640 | 118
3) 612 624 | 123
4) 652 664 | 122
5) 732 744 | 126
